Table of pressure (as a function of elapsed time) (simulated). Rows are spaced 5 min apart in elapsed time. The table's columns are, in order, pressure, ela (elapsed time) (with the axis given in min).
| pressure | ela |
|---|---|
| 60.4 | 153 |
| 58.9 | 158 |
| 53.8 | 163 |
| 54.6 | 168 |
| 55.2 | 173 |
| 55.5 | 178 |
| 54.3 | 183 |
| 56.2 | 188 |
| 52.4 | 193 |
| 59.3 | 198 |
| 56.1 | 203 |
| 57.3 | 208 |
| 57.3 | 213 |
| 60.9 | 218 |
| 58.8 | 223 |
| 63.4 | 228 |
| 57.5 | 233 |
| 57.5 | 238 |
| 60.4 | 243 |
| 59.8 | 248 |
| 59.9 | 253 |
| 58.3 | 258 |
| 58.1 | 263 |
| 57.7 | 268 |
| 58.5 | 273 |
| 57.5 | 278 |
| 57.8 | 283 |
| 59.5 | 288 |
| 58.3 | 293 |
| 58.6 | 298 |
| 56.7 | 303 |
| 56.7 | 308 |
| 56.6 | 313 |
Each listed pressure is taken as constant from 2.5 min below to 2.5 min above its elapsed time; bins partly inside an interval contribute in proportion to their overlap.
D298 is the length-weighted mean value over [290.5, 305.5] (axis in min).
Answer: 57.9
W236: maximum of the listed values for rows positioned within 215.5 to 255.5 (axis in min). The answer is 63.4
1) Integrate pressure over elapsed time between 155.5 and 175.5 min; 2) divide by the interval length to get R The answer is 55.6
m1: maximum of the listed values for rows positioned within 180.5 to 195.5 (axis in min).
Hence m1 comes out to 56.2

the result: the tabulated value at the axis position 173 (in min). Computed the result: 55.2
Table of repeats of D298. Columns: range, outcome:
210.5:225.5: 59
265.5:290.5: 58.2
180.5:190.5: 55.2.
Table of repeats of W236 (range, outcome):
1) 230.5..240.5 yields 57.5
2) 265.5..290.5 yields 59.5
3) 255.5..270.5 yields 58.3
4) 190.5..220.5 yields 60.9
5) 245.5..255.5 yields 59.9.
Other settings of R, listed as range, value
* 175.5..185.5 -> 54.9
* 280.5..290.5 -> 58.6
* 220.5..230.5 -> 61.1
